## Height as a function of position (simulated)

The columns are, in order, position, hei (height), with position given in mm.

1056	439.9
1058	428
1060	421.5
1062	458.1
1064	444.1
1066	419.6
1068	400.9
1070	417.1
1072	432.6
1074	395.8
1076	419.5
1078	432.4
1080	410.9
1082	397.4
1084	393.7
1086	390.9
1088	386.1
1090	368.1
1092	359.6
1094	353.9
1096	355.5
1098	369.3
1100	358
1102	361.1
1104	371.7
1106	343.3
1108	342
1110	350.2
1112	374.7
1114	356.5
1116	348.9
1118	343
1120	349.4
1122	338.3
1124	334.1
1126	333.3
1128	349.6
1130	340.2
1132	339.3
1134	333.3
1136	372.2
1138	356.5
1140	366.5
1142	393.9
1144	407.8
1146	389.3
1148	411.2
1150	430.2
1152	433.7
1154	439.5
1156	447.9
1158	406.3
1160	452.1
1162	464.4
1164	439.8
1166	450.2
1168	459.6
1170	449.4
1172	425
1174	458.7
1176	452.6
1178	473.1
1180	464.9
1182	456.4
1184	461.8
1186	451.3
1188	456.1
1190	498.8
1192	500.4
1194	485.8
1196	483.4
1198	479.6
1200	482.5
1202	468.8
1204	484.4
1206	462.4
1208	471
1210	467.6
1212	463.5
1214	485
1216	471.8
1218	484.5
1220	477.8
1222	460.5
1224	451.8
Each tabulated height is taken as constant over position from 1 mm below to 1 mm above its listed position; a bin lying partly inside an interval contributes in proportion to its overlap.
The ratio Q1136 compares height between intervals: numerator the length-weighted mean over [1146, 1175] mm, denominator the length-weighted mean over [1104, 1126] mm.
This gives 1.3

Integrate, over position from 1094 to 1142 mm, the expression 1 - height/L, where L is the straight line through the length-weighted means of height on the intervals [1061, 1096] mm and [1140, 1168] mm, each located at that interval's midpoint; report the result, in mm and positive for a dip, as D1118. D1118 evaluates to 7.3 mm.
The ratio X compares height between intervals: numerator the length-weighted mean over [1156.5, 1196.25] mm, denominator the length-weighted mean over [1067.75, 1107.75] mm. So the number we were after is 1.2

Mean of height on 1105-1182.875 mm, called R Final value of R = 397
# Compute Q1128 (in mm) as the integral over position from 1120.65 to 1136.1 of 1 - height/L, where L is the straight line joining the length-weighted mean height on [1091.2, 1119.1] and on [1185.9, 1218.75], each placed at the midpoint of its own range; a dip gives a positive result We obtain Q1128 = 1.77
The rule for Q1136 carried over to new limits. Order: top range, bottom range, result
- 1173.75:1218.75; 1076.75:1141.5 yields 1.30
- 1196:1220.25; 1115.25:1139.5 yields 1.38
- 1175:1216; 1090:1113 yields 1.32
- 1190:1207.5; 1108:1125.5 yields 1.38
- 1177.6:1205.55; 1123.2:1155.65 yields 1.25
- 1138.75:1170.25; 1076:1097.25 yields 1.10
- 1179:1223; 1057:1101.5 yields 1.18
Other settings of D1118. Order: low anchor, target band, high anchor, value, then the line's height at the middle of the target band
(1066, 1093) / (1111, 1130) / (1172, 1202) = 3.57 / 427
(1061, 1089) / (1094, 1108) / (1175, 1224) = 2.24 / 426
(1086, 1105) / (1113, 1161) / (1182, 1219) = 3.74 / 409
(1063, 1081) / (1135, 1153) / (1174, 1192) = 2.16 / 450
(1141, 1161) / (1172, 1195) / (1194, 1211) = -0.58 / 456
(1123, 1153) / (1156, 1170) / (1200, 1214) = -1.28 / 409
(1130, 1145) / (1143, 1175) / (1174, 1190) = -1.84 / 412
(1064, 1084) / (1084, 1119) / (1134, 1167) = 4.44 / 414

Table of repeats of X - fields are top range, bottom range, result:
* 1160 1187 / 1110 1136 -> 1.31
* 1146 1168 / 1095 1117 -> 1.22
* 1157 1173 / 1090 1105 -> 1.23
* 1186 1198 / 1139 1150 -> 1.21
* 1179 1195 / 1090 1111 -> 1.32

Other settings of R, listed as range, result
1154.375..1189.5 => 452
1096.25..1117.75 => 357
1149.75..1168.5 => 442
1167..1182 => 455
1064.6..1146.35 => 372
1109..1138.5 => 348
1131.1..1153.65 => 387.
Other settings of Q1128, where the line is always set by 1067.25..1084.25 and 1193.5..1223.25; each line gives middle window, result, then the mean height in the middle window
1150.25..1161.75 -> 0.32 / 437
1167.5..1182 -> 0.13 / 455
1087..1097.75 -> 1.41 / 365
